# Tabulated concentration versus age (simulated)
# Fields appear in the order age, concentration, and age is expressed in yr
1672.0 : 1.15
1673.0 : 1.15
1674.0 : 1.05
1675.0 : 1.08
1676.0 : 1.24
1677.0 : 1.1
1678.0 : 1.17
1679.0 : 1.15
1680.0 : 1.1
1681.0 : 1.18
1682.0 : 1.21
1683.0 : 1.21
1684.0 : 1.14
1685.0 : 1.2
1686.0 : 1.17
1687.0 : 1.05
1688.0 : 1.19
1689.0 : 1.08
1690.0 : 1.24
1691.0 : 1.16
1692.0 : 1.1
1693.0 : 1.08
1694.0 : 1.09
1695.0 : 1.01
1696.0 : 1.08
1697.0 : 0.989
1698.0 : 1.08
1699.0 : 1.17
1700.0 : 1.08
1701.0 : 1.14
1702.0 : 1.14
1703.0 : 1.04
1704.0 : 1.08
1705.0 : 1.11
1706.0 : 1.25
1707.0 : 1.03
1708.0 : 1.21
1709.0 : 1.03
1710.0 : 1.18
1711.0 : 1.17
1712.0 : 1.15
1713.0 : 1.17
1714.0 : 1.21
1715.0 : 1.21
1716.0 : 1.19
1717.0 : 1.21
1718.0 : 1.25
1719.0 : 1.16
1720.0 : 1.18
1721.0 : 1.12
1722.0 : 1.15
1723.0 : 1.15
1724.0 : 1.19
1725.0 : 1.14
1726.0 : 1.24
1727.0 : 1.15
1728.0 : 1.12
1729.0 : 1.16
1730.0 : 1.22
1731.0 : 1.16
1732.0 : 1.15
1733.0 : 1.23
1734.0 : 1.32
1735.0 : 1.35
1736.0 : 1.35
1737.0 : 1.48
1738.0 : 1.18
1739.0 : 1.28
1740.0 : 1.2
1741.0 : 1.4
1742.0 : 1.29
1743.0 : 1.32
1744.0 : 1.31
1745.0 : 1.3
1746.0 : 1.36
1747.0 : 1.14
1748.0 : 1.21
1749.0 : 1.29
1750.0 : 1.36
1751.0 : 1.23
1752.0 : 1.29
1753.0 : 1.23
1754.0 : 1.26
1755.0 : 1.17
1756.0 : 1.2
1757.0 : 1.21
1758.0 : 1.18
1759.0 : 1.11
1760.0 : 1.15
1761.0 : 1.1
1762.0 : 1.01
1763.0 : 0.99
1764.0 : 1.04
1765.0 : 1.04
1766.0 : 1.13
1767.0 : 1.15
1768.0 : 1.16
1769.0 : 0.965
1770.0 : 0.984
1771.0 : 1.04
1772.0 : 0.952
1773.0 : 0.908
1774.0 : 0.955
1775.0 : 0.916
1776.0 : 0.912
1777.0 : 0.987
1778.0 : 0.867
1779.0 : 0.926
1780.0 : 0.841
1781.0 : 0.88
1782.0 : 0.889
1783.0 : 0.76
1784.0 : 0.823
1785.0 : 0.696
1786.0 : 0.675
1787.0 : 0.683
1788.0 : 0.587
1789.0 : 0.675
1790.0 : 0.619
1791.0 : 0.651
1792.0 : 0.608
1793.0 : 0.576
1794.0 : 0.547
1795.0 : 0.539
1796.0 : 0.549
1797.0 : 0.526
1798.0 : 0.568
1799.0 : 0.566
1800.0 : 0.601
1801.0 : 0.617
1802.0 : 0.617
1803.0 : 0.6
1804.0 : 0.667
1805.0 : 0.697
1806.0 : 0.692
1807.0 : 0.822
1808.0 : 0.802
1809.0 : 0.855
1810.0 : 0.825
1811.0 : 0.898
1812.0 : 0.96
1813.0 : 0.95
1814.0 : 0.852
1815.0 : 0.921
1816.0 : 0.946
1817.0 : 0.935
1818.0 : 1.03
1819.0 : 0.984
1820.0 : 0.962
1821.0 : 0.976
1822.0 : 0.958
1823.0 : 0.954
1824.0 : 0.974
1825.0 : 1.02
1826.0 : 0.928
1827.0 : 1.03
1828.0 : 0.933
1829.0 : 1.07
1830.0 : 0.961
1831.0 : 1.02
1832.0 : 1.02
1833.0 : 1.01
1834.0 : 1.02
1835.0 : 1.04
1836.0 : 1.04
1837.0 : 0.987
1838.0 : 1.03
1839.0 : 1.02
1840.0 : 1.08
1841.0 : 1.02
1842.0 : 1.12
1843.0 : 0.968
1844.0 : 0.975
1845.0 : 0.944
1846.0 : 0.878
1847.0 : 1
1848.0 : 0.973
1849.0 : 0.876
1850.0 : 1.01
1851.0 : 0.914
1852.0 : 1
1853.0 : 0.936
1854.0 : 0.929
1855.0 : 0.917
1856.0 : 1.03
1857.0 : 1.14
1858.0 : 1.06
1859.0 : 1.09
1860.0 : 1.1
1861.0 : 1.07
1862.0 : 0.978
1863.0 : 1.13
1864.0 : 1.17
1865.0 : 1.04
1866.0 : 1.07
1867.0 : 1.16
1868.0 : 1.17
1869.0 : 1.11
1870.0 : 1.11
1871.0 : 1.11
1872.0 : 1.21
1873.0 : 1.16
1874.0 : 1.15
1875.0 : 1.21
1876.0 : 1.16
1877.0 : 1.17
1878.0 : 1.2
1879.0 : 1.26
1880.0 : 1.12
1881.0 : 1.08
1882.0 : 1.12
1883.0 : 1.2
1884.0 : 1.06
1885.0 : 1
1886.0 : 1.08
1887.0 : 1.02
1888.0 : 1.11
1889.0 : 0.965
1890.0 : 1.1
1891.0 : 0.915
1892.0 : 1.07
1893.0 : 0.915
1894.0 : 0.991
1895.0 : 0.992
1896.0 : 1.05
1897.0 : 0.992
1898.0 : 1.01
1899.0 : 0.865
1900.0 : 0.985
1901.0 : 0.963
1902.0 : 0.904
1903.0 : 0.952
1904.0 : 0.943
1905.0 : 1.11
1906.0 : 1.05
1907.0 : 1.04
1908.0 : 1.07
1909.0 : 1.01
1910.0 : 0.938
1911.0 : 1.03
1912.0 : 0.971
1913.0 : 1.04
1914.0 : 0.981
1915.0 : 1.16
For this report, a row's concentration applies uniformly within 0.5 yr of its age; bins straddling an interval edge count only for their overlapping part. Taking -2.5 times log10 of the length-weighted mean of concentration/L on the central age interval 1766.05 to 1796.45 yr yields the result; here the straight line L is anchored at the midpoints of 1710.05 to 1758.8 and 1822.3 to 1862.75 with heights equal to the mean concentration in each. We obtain 0.357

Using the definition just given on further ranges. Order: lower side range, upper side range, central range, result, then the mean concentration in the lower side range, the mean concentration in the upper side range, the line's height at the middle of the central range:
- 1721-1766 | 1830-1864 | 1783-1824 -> 0.40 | 1.21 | 1.01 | 1.1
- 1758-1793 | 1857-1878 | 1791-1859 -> 0.16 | 0.902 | 1.12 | 1.02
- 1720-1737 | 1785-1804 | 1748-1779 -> -0.22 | 1.21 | 0.605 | 0.888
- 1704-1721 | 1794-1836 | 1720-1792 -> -0.05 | 1.17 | 0.85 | 1.03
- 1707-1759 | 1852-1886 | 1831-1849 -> 0.13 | 1.22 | 1.1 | 1.13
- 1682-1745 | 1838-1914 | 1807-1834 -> 0.15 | 1.18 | 1.04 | 1.09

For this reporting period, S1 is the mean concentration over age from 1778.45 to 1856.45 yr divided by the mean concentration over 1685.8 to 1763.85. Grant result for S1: 0.7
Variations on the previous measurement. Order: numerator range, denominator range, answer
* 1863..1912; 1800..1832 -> 1.21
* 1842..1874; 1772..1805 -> 1.45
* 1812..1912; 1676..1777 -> 0.89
